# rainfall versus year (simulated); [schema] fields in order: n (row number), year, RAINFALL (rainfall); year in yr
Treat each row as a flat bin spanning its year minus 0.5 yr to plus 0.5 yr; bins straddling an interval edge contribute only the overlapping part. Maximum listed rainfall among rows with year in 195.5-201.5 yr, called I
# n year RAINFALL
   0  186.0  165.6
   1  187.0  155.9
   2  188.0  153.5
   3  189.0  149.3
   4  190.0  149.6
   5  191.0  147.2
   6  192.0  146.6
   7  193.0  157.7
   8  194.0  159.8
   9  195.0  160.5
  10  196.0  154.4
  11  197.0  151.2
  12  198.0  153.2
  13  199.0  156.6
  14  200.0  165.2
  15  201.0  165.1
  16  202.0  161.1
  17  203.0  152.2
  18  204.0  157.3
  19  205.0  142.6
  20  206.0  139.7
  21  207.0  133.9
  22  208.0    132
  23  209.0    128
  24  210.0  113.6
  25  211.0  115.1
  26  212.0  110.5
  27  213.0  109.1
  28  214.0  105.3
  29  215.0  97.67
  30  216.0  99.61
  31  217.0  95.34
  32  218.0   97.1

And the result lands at 165.2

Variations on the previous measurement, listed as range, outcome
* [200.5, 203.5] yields 165.1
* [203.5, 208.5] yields 157.3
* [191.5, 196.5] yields 160.5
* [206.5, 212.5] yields 133.9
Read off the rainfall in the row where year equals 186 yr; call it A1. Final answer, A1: 165.6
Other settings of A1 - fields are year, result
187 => 155.9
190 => 149.6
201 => 165.1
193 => 157.7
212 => 110.5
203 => 152.2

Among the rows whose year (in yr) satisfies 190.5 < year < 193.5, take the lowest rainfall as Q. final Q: 146.6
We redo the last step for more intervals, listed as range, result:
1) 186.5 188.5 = 153.5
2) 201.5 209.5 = 128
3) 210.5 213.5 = 109.1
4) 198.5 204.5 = 152.2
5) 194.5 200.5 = 151.2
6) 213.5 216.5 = 97.67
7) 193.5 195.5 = 159.8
